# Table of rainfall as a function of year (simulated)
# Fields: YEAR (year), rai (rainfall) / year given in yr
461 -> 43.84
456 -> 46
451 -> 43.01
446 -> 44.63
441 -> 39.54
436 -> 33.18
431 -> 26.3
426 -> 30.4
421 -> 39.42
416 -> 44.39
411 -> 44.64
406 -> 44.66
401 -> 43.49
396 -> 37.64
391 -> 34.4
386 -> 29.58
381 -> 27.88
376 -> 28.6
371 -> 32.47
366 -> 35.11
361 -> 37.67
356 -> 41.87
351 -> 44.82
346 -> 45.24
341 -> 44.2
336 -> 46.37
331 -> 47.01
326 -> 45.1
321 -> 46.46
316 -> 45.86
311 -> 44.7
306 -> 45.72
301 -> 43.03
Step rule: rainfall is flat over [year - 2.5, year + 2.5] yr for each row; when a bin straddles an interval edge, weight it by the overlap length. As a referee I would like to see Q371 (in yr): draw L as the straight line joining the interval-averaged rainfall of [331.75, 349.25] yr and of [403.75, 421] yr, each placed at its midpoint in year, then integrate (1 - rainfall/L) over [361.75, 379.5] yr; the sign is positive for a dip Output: 4.9 yr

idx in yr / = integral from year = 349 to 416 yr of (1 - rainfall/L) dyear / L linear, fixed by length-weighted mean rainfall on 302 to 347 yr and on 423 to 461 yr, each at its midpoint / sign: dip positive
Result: 7.04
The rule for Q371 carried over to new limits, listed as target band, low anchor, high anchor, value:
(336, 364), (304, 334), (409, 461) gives 0.74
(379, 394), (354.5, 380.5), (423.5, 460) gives 1.83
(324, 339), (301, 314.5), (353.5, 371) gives -1.64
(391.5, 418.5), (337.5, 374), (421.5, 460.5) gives -2.37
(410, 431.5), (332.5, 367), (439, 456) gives 2.71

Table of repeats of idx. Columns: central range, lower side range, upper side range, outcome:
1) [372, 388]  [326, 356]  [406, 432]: 4.9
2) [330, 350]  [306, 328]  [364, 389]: -2.9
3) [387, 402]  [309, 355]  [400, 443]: 1.2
